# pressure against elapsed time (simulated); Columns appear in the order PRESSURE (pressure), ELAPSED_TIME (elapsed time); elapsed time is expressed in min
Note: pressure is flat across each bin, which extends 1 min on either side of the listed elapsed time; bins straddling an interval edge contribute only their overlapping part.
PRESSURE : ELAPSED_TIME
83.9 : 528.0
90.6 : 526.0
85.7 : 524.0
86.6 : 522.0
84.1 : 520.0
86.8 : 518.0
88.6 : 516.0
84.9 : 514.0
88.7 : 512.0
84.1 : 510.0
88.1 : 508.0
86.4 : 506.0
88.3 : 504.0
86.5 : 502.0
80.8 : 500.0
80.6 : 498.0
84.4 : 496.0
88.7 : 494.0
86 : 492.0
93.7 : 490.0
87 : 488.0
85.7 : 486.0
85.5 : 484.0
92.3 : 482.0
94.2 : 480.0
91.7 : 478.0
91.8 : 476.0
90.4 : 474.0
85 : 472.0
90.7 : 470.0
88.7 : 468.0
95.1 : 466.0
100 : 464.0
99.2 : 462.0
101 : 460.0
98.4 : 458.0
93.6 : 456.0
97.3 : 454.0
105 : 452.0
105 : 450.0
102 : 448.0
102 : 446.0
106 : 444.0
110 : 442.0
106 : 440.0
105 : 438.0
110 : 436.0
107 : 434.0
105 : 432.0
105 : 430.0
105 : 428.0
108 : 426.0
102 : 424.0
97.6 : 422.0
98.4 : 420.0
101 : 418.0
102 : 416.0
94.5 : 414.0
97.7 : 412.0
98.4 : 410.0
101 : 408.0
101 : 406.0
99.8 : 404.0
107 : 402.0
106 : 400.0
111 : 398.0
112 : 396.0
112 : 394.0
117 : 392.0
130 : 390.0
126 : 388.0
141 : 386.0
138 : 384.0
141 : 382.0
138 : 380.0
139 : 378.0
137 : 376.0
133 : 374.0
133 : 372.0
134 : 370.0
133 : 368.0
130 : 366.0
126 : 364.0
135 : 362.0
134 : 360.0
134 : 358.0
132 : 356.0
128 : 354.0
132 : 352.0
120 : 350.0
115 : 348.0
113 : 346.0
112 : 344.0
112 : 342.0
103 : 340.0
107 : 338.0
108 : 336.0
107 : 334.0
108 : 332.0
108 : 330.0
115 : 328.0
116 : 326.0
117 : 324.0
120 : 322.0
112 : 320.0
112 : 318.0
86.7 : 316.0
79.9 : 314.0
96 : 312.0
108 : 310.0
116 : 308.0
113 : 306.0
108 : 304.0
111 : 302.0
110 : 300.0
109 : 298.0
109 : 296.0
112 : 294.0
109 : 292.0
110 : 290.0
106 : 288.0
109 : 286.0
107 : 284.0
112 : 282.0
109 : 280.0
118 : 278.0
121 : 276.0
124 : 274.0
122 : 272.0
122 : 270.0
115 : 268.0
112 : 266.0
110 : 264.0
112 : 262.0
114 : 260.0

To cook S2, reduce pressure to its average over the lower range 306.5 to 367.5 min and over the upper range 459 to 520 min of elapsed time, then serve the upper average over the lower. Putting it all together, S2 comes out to 0.78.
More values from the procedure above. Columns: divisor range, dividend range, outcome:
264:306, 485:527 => 0.77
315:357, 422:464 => 0.91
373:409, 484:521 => 0.71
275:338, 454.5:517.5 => 0.82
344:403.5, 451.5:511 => 0.71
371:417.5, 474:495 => 0.76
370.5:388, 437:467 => 0.74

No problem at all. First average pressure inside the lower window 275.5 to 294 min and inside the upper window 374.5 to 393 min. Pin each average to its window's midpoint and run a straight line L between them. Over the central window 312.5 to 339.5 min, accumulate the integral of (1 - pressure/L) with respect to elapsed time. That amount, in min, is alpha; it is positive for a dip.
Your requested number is 3.0 min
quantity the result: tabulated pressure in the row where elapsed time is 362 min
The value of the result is 135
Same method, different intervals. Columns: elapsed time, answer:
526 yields 90.6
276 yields 121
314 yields 79.9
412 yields 97.7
